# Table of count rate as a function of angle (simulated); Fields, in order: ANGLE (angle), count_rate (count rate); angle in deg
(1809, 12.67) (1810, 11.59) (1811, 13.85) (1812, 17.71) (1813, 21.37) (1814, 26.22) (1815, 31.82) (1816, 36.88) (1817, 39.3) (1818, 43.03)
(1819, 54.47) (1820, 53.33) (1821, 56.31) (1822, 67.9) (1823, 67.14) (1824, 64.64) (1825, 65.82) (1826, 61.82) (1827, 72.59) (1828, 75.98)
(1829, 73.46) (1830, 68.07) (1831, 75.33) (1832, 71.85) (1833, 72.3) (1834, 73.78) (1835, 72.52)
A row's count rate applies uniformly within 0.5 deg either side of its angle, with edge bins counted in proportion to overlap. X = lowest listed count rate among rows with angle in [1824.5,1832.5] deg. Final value 61.82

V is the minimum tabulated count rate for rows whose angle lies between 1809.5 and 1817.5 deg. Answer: 11.59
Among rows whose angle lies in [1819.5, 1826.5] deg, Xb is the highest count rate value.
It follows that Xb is 67.9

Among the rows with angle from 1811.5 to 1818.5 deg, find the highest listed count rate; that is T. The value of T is 43.03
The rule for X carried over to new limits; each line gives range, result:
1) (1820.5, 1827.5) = 56.31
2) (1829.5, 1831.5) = 68.07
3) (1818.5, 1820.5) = 53.33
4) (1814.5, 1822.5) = 31.82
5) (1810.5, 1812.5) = 13.85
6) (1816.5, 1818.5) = 39.3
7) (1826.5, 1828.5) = 72.59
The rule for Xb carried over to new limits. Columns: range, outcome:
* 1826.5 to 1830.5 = 75.98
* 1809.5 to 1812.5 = 17.71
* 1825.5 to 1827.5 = 72.59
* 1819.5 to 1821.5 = 56.31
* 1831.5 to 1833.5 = 72.3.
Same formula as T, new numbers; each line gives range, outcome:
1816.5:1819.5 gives 54.47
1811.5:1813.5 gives 21.37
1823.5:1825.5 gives 65.82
